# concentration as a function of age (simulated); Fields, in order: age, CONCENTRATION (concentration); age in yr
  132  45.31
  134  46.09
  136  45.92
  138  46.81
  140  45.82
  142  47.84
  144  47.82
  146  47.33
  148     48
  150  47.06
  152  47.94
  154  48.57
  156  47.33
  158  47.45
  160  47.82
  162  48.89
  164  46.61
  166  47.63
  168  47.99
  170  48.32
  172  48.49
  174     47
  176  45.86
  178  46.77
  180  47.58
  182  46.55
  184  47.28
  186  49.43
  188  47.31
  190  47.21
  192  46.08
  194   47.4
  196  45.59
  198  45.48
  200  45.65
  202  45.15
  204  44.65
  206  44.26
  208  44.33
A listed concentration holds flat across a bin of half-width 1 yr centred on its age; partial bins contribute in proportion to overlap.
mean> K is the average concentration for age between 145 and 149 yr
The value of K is 47.7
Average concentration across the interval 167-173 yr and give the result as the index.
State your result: 48.3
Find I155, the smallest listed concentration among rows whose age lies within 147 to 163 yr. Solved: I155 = 47.06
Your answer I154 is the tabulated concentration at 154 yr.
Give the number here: 48.57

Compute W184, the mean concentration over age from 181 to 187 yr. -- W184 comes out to 47.8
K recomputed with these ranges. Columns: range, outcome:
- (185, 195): 47.5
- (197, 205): 45.2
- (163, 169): 47.4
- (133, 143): 46.5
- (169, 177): 47.4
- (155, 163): 47.9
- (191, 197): 46.4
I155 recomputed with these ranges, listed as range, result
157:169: 46.61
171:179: 45.86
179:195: 46.08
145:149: 47.33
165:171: 47.63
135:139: 45.92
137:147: 45.82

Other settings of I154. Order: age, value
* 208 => 44.33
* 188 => 47.31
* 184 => 47.28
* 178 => 46.77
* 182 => 46.55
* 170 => 48.32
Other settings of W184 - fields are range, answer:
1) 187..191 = 47.3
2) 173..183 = 46.8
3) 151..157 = 47.9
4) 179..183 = 47.1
